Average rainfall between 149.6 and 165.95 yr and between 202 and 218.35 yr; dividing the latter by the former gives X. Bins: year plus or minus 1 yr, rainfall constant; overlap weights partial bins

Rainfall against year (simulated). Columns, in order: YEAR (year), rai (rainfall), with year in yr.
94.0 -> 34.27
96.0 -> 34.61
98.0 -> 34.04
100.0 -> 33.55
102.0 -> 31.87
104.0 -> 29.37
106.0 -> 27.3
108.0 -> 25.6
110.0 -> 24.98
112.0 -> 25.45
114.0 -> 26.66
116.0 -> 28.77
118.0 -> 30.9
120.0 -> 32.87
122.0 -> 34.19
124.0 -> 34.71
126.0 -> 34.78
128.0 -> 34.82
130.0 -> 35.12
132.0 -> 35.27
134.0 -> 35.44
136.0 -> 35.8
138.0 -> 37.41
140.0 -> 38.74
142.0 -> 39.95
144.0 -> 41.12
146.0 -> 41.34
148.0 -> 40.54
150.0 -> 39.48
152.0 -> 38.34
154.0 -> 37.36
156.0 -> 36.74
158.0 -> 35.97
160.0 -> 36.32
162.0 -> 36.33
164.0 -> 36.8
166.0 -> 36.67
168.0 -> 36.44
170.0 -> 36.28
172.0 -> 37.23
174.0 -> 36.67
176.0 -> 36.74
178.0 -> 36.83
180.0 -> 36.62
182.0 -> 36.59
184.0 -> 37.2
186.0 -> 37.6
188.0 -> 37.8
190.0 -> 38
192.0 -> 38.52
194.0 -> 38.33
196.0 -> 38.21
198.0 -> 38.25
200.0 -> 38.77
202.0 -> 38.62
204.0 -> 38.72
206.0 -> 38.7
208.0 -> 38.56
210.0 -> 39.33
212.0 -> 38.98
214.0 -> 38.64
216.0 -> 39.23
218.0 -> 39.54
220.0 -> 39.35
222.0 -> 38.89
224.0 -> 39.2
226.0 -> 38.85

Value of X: 1.1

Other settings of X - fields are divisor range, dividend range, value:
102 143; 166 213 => 1.17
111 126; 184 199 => 1.24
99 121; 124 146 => 1.28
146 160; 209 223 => 1.03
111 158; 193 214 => 1.09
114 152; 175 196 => 1.04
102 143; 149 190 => 1.14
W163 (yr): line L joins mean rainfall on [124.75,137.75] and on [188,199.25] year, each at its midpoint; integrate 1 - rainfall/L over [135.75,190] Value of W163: -1.3 yr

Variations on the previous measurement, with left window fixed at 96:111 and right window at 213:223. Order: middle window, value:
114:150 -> -4.0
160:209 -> -1.5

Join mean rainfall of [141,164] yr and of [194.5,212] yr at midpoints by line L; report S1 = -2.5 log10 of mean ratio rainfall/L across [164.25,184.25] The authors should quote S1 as 0.052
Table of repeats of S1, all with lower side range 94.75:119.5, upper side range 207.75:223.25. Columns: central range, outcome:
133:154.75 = -0.180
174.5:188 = -0.027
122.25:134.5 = -0.116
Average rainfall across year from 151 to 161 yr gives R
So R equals 36.9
